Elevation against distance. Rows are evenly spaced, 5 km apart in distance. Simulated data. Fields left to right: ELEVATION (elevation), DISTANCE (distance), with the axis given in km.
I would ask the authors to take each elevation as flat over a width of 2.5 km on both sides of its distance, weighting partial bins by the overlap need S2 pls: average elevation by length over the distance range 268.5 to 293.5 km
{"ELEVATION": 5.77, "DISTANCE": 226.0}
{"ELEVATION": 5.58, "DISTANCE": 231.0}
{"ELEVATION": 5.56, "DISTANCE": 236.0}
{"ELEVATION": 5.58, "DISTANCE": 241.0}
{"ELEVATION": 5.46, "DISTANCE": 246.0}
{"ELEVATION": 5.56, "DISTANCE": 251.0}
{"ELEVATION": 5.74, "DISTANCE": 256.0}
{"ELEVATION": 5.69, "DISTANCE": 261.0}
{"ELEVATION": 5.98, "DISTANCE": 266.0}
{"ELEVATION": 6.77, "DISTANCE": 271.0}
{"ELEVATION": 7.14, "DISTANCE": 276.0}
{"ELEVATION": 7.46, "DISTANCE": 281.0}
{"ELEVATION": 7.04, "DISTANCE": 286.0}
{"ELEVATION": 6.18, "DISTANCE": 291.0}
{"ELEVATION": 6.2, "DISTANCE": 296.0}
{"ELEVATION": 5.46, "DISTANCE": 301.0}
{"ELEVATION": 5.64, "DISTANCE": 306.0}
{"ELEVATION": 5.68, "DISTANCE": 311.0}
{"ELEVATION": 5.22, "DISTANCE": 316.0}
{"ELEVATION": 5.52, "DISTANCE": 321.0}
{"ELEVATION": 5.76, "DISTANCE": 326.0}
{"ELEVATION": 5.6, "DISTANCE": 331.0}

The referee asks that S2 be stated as 6.92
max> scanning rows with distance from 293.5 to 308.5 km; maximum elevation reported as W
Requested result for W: 6.2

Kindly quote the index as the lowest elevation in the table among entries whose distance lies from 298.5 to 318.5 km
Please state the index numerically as 5.22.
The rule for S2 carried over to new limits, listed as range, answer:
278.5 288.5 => 7.25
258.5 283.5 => 6.61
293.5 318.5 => 5.64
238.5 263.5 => 5.61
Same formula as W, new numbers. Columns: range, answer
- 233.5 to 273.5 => 6.77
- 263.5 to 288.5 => 7.46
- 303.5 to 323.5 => 5.68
